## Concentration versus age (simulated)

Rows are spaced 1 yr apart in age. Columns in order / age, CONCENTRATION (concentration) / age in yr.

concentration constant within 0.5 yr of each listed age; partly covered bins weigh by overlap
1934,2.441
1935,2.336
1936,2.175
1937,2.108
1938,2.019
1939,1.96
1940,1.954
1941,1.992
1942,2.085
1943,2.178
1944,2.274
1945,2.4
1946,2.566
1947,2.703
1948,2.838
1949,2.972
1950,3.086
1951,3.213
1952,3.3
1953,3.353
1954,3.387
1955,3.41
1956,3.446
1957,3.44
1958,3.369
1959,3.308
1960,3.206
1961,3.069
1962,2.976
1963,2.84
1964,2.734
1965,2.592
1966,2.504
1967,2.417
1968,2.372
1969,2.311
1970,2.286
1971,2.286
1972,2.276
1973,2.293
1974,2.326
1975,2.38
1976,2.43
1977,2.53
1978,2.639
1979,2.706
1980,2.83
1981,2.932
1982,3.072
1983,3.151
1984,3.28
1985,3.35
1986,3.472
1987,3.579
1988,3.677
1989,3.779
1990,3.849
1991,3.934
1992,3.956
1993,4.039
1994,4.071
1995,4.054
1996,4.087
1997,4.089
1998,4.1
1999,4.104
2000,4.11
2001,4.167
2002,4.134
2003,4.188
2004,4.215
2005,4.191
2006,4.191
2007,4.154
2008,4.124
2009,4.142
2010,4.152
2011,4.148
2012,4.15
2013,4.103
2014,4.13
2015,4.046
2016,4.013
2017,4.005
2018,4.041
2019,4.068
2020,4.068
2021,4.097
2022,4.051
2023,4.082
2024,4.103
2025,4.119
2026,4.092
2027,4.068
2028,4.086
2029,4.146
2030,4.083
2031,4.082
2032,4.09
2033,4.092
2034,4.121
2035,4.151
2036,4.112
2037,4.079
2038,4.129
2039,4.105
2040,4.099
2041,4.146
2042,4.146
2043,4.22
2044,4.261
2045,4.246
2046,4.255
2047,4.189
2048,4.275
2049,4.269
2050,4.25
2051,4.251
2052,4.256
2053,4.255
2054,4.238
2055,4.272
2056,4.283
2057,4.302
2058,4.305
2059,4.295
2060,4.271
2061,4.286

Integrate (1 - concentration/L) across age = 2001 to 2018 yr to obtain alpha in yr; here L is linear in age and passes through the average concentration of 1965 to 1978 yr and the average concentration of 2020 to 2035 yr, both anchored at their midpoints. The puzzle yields -2.84 yr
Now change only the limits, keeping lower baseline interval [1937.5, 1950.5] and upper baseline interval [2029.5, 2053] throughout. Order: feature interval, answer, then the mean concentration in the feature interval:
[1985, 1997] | -2.2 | 3.85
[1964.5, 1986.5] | 2.4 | 2.66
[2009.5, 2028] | -1.6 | 4.09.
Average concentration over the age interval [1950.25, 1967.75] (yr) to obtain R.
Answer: 3.08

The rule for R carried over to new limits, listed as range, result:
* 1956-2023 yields 3.48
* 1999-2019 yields 4.12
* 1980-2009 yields 3.85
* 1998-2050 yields 4.13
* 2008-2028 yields 4.09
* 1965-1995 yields 3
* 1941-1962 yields 2.96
